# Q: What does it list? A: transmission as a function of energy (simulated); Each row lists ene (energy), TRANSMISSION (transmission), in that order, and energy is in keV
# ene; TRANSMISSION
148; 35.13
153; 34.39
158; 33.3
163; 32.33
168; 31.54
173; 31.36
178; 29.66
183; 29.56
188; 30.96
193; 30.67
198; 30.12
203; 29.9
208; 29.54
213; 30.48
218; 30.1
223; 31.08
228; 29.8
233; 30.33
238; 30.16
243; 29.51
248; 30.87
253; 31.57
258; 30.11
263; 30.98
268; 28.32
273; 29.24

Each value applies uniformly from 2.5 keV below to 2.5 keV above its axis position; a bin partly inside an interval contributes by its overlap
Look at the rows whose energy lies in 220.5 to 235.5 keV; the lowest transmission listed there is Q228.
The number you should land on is 29.8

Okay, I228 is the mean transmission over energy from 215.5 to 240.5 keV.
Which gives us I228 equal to 30.3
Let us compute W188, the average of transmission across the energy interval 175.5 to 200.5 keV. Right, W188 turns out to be 30.2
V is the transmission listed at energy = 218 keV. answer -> 30.1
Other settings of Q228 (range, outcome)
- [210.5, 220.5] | 30.1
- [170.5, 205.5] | 29.56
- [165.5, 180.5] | 29.66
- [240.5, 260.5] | 29.51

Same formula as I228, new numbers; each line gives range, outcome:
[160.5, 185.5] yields 30.9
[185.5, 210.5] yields 30.2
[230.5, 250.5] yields 30.2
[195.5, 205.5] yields 30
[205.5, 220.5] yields 30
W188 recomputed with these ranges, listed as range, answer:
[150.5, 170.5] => 32.9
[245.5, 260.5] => 30.9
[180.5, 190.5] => 30.3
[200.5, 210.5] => 29.7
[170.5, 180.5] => 30.5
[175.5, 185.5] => 29.6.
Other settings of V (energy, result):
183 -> 29.56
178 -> 29.66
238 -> 30.16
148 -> 35.13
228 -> 29.8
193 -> 30.67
